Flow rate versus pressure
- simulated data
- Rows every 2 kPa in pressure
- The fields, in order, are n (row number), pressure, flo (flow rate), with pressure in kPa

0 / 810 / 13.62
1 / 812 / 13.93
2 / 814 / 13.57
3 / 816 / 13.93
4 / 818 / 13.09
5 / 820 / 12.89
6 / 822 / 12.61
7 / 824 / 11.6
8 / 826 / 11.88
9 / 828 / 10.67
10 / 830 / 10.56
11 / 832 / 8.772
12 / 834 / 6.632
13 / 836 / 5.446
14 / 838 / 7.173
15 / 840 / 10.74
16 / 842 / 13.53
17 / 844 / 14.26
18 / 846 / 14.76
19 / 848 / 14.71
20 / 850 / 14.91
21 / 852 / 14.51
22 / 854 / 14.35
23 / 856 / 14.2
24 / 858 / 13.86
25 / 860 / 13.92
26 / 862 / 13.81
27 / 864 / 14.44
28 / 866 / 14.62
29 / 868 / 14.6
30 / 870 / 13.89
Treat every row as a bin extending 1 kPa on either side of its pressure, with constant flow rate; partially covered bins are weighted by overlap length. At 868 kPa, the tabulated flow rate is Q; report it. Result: 14.6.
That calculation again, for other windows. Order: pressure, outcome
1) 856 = 14.2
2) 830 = 10.56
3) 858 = 13.86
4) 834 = 6.632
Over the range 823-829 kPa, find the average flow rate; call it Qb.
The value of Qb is 11.4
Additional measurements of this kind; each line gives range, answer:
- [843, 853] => 14.6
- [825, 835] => 9.7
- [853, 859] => 14.1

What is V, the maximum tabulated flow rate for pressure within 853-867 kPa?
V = 14.62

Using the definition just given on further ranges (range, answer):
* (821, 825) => 12.61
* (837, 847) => 14.76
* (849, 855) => 14.91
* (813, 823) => 13.93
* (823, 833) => 11.88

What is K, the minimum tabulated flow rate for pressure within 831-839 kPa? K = 5.446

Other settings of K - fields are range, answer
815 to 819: 13.09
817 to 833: 8.772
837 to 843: 7.173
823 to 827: 11.6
